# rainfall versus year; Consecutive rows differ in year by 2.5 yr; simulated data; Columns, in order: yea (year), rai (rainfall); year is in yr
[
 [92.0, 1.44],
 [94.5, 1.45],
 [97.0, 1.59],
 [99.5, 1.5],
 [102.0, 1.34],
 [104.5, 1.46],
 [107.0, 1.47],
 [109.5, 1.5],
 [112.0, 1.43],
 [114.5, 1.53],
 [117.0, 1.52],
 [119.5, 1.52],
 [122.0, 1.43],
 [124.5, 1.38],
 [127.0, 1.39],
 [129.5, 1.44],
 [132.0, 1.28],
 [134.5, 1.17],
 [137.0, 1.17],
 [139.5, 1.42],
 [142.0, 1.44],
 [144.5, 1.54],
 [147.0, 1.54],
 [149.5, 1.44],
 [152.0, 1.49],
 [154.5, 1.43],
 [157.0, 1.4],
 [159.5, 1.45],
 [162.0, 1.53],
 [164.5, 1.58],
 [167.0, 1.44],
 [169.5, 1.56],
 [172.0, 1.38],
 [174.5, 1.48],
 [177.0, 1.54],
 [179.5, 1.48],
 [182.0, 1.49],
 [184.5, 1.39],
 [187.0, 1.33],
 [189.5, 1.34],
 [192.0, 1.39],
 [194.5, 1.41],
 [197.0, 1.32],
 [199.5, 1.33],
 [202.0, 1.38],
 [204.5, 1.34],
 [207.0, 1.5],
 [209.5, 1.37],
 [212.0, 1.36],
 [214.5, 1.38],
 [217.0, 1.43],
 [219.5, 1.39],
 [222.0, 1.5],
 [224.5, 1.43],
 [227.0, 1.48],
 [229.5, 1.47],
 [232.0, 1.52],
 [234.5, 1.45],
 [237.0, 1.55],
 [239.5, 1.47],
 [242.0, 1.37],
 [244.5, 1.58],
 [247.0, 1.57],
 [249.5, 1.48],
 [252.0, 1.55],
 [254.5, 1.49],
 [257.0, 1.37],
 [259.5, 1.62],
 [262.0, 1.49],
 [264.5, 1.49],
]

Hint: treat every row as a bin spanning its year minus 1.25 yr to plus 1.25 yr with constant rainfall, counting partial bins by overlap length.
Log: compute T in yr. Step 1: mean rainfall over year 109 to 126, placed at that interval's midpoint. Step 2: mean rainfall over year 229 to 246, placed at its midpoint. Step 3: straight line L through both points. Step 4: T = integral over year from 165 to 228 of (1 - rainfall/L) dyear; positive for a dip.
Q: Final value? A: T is 2.7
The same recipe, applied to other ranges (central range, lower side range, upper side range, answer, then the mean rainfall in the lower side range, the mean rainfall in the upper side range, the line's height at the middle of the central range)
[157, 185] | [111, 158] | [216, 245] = -0.9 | 1.42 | 1.47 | 1.44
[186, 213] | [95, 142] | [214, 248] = 1.6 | 1.42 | 1.47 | 1.46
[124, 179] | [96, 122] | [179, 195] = 0.2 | 1.48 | 1.4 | 1.44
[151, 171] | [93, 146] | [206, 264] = -0.6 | 1.43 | 1.47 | 1.44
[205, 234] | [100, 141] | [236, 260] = 0.8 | 1.41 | 1.5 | 1.48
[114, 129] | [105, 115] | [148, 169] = 0.2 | 1.48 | 1.47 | 1.48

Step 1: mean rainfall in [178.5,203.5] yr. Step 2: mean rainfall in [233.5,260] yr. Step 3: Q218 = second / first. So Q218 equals 1.08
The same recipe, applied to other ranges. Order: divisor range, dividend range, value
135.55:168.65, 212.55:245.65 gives 1.01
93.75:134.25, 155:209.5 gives 0.99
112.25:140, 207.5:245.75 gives 1.05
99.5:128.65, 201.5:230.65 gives 0.98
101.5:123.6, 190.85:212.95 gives 0.94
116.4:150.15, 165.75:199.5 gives 1.01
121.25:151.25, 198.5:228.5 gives 1.02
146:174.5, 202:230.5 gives 0.96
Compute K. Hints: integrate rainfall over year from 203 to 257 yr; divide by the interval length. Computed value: 1.46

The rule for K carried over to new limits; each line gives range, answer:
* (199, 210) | 1.39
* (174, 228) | 1.41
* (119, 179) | 1.43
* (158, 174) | 1.49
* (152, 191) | 1.46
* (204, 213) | 1.4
